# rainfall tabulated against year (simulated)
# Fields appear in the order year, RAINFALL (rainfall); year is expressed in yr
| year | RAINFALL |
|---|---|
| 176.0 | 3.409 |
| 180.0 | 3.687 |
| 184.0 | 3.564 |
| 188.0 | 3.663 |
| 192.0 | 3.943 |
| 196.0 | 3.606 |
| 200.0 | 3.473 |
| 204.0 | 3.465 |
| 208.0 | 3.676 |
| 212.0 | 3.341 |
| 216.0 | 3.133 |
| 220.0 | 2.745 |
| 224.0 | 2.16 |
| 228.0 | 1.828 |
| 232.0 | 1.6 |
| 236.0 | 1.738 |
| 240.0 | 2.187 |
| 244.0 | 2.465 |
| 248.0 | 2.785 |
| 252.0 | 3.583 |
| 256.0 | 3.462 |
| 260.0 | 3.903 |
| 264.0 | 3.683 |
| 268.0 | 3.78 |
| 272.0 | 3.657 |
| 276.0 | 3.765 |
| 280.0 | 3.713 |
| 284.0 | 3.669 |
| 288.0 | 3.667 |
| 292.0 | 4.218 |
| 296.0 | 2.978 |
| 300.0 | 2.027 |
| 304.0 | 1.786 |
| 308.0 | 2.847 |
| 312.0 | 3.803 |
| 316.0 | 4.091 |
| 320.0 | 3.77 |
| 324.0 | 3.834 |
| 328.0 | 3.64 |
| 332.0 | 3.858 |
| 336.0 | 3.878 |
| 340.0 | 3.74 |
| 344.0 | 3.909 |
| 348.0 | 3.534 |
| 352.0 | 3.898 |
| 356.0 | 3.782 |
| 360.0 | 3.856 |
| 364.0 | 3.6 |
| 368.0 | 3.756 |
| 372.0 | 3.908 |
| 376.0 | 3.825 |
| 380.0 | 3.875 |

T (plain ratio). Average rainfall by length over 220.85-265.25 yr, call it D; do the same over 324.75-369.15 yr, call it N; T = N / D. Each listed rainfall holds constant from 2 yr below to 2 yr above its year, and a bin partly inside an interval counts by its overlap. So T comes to 1.42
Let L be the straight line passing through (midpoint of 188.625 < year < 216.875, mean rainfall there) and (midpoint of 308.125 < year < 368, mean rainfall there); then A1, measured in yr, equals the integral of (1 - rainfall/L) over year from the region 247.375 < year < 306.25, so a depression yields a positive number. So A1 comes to 4.39 yr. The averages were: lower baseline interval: 3.54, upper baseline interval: 3.77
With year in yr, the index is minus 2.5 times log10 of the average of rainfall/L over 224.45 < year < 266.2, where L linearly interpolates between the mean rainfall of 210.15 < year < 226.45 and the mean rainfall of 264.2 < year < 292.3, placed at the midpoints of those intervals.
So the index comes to 0.21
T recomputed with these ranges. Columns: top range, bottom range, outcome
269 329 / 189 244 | 1.21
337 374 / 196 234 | 1.32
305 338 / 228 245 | 1.88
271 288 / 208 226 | 1.26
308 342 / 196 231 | 1.27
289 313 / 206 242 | 1.18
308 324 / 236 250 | 1.58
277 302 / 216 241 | 1.60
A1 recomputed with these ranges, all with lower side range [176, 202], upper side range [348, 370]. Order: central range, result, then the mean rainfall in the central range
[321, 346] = -0.47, 3.81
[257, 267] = -0.19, 3.76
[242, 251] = 2.32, 2.73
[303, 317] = 2.12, 3.16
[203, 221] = 1.79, 3.29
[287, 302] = 2.09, 3.19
